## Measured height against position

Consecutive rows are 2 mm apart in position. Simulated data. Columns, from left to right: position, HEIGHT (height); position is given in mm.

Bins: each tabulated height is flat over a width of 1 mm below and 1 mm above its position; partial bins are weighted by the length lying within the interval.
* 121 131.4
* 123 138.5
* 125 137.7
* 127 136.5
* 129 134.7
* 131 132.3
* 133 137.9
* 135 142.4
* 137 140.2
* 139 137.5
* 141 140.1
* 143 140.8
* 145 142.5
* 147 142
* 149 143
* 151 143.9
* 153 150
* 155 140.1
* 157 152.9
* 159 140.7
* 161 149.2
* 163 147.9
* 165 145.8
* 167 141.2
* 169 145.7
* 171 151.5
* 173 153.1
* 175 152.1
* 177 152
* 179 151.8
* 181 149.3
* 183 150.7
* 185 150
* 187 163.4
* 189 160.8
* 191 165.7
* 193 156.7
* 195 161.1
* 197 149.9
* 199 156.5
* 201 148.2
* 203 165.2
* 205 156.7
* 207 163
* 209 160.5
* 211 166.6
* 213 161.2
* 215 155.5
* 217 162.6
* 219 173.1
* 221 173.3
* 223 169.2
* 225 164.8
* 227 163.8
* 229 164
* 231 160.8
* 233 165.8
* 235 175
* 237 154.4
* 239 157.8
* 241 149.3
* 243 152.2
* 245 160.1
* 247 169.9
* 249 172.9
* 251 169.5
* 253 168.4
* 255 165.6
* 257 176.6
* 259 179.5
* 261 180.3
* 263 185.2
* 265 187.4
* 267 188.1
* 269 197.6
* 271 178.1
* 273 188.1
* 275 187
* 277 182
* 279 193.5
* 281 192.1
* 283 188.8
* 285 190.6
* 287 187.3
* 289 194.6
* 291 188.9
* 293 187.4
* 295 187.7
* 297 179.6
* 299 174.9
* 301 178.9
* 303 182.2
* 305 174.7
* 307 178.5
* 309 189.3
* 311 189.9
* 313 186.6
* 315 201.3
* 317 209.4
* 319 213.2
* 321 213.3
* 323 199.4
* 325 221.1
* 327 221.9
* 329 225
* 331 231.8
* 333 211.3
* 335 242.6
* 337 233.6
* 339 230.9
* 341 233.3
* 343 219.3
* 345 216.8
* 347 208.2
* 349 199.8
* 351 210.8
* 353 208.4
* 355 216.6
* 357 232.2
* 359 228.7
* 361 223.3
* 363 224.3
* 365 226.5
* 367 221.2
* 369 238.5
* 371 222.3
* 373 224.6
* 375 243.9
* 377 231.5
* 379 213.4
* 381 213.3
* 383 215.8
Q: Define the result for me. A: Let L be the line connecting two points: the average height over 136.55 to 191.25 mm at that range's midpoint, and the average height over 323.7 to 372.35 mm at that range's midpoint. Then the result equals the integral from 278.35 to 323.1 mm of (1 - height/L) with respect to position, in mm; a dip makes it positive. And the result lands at 2.9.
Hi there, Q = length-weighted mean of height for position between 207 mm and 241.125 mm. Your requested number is 164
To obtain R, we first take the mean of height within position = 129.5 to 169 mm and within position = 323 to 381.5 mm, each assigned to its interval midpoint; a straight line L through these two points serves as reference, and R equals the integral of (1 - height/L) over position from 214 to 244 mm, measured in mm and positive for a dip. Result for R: 1.9 mm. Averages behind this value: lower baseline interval 143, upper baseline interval 223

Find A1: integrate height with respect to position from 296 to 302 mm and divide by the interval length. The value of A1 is 178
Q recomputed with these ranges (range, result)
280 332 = 196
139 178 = 146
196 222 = 161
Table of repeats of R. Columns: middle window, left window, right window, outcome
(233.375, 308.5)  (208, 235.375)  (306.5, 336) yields 3.4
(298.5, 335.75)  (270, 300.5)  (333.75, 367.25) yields 0.3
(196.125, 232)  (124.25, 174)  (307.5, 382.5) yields 1.2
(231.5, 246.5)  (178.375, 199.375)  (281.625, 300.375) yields 1.0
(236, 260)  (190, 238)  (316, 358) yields 1.8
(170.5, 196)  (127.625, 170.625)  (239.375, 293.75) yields -0.3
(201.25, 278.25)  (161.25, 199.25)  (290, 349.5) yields 2.3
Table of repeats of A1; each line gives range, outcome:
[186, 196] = 162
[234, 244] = 158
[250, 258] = 170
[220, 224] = 171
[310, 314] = 188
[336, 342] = 233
